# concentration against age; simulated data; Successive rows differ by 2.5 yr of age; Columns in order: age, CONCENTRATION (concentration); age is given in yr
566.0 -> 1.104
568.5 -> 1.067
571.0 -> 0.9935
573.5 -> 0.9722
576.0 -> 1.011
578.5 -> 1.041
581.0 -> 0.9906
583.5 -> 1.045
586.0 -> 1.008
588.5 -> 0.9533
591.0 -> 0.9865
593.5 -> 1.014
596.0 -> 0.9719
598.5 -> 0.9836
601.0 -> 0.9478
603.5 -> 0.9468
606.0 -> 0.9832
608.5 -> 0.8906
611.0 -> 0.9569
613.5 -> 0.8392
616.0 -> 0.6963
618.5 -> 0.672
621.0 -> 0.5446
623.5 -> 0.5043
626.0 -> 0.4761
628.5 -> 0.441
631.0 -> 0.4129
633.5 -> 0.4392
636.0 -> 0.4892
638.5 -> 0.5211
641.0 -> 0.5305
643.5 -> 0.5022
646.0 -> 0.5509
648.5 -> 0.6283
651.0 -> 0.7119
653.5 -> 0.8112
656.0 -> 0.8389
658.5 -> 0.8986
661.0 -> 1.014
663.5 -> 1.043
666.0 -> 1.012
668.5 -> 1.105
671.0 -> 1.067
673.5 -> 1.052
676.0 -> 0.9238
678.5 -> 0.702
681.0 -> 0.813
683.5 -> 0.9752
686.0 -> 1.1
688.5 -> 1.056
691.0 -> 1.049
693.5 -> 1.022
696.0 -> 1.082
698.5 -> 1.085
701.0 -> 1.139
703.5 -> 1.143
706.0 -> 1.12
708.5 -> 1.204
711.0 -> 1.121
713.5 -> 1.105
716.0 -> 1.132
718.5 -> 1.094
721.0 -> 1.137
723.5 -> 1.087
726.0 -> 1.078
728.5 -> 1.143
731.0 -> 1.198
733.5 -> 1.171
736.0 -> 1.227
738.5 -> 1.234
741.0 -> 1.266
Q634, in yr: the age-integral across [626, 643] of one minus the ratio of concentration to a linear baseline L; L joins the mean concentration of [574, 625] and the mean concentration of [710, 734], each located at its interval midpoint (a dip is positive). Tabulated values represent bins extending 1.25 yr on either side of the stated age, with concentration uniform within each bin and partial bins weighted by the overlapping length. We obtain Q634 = 8.64 yr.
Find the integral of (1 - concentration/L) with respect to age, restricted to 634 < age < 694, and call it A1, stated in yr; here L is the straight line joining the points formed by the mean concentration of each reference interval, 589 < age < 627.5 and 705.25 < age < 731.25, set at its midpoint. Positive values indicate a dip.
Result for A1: 8.7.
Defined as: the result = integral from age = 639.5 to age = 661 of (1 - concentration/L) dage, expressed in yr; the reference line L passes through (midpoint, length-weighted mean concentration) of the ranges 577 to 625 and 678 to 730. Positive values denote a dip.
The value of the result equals 6.1 yr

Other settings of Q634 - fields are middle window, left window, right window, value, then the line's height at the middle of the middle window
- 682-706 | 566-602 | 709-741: 1.0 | 1.12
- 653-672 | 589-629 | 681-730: -0.2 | 0.968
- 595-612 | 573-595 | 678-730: 1.0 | 1.01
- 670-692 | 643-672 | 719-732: -0.5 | 0.949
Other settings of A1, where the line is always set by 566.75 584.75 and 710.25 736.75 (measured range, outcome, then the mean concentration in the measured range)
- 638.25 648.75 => 5.2 yr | 0.541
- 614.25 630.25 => 7.5 yr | 0.56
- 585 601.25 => 0.8 yr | 0.982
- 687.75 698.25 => 0.5 yr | 1.06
